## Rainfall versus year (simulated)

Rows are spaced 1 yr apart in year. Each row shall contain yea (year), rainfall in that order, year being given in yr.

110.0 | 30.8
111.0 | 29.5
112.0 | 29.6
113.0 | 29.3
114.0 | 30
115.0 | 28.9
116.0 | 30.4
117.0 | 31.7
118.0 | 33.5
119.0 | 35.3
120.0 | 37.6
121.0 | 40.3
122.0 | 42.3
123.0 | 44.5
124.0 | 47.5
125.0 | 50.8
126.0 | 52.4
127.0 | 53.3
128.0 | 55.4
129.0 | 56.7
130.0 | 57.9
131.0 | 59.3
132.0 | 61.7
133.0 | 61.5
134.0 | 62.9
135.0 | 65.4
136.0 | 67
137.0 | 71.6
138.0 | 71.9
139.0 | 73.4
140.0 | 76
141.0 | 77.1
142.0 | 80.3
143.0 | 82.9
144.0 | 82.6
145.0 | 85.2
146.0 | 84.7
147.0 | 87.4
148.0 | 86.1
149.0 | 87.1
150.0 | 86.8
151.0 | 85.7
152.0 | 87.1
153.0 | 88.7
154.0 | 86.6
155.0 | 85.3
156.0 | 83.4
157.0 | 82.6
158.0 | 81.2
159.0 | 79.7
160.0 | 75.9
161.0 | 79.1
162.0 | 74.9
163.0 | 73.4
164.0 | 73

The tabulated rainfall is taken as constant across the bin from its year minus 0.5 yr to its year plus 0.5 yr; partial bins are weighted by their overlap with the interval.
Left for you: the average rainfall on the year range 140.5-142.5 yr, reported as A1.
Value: 78.7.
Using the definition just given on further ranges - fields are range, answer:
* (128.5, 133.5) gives 59.4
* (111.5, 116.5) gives 29.6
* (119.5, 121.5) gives 39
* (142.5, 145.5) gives 83.6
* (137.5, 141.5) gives 74.6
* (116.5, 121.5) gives 35.7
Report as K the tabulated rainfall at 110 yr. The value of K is 30.8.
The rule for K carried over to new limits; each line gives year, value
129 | 56.7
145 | 85.2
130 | 57.9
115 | 28.9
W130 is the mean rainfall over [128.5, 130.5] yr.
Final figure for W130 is 57.3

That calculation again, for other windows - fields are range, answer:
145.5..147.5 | 86.1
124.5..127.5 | 52.2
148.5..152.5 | 86.7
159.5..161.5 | 77.5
